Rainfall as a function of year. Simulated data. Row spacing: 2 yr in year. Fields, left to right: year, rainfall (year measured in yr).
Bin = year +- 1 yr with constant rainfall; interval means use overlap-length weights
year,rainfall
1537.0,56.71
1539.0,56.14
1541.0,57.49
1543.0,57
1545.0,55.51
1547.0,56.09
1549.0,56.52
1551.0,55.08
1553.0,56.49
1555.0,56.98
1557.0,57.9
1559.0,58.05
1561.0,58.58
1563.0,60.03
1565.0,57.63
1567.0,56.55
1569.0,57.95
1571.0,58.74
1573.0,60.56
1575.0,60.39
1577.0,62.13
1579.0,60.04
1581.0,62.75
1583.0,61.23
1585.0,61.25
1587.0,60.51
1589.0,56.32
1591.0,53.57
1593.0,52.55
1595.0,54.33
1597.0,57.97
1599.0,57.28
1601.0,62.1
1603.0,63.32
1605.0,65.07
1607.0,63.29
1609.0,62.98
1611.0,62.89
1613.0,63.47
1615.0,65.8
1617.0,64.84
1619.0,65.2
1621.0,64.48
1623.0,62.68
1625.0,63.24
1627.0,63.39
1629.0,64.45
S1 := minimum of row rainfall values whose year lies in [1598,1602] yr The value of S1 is 57.28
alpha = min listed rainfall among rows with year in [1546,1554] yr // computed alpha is 55.08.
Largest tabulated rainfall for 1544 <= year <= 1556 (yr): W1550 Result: 56.98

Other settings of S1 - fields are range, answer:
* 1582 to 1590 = 56.32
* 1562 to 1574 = 56.55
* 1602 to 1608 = 63.29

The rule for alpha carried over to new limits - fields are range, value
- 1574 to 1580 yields 60.04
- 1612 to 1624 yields 62.68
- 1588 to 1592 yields 53.57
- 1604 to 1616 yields 62.89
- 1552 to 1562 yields 56.49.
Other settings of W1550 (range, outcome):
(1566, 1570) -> 57.95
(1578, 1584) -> 62.75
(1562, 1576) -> 60.56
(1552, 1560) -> 58.05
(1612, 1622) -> 65.8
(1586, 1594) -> 60.51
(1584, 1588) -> 61.25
